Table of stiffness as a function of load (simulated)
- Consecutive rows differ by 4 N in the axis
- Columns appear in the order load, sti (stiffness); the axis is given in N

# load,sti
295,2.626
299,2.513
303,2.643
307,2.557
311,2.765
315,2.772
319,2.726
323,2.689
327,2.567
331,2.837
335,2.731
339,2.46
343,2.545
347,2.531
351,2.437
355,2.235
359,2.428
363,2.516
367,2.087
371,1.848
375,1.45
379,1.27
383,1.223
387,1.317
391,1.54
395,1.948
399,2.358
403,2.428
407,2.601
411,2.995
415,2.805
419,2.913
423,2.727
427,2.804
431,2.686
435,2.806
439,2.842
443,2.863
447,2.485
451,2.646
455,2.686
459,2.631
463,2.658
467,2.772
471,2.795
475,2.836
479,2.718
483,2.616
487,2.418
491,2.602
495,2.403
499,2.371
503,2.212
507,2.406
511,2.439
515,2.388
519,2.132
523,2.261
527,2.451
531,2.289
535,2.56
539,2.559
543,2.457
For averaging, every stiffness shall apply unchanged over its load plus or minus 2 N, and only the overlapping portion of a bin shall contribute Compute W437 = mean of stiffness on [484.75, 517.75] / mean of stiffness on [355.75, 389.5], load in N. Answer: 1.35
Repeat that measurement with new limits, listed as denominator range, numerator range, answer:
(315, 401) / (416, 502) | 1.22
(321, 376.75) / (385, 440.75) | 1.04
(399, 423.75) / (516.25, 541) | 0.88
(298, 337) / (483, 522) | 0.89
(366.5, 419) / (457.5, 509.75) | 1.27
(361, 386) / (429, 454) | 1.59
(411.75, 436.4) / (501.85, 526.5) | 0.83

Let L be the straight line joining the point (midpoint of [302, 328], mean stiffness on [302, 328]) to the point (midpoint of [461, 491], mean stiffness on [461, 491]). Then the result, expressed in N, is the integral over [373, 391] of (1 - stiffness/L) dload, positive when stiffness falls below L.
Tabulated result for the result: 9.00 N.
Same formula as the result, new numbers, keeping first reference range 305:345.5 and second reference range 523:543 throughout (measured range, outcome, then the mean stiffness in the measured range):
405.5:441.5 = -3.4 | 2.8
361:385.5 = 8.3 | 1.72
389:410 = 3.0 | 2.21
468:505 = -1.0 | 2.56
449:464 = -0.8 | 2.66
